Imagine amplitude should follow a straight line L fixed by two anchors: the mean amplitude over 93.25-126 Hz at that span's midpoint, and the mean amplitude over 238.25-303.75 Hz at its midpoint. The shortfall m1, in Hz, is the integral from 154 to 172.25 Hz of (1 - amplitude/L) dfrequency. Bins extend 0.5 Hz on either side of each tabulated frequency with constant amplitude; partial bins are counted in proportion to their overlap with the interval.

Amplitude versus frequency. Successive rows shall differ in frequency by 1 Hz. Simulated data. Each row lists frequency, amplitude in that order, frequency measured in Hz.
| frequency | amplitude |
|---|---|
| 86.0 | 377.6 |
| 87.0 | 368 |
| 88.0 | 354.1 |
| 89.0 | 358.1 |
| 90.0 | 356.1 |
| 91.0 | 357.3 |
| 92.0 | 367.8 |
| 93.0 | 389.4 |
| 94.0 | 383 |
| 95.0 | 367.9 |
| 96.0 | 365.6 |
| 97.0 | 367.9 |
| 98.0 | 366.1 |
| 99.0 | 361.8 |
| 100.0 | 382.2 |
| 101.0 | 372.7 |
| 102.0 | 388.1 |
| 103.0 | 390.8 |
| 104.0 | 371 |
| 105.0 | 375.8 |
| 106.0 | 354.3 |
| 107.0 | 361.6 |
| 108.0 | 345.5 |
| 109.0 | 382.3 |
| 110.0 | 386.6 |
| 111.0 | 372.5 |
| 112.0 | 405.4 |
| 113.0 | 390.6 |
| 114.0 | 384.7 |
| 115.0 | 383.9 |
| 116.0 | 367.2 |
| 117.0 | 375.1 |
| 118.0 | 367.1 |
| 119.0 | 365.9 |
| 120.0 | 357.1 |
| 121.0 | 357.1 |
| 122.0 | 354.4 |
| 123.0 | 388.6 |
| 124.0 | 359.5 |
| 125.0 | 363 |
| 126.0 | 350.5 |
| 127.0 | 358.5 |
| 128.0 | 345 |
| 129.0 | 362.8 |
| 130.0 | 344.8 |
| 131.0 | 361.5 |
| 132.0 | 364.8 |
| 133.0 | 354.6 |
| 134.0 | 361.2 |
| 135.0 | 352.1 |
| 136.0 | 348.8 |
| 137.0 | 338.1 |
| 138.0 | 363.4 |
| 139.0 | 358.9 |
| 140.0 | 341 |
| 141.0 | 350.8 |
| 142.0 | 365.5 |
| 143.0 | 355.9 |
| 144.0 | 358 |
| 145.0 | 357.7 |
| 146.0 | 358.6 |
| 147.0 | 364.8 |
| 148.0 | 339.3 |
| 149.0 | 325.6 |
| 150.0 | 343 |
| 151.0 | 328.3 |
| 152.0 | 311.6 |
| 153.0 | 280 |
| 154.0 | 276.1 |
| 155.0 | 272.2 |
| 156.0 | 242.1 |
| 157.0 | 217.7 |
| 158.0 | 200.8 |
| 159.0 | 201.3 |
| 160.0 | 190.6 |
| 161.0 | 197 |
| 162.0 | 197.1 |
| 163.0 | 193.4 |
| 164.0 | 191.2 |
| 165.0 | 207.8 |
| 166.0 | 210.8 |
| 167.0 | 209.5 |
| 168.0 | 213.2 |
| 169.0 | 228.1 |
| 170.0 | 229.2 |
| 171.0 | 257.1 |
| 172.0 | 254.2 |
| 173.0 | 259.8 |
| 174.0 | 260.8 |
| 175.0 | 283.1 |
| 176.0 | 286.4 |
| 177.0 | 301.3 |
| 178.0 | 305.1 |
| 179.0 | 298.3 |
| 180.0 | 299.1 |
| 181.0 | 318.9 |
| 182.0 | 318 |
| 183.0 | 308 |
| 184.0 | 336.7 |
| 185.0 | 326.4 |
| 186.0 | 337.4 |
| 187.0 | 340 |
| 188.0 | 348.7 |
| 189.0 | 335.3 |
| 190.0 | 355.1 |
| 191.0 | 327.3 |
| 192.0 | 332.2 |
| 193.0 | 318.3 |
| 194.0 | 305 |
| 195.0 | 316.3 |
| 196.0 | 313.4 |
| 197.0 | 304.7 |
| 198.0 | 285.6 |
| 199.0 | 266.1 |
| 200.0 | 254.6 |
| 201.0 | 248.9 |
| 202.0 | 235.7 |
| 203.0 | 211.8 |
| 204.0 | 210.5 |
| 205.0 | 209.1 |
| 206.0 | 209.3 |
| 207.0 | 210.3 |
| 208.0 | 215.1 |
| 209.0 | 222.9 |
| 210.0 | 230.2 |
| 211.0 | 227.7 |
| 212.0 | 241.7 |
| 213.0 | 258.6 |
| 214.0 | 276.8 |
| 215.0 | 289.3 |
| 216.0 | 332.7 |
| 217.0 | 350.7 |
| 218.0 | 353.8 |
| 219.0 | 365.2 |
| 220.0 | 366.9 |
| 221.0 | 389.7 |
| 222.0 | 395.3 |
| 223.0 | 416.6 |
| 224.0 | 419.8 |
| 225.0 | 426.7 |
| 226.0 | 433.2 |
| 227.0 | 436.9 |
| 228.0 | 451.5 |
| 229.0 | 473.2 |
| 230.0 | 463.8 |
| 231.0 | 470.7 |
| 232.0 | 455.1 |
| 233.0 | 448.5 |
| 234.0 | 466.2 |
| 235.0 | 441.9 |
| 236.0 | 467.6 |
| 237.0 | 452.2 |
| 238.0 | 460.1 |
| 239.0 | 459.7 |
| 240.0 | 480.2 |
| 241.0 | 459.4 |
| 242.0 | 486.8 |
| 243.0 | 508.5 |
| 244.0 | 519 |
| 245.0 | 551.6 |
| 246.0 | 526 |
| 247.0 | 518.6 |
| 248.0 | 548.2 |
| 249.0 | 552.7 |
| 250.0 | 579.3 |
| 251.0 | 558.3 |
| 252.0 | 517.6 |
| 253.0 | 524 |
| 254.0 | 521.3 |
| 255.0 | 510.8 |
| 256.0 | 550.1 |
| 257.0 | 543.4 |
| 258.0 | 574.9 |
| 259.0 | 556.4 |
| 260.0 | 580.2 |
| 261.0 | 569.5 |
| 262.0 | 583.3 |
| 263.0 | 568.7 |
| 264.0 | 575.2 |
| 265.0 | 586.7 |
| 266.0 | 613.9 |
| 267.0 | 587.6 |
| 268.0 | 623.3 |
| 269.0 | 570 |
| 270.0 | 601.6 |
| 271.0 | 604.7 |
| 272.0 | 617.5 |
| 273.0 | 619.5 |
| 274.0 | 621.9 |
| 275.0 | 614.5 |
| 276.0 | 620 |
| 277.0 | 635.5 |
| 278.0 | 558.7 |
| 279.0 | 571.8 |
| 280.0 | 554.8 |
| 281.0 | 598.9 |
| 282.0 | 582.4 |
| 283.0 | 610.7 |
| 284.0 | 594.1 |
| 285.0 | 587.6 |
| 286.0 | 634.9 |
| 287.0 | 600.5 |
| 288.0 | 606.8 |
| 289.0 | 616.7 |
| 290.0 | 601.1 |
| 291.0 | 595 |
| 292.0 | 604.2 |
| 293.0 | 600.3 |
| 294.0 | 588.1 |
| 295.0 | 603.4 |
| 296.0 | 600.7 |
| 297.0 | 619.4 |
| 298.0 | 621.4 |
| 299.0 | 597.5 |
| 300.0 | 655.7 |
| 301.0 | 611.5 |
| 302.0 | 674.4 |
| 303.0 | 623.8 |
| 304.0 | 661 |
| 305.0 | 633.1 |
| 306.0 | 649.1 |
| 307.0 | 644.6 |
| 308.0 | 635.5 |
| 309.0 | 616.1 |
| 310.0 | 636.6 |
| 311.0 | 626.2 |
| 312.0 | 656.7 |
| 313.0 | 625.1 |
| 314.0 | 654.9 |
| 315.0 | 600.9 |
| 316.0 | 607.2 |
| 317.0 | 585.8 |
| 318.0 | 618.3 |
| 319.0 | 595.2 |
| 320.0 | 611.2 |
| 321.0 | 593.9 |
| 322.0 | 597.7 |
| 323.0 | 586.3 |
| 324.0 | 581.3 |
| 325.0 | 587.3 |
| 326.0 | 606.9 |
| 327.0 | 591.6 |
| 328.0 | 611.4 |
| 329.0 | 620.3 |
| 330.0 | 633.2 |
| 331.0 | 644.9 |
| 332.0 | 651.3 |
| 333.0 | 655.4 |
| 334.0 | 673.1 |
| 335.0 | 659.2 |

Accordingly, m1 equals 9.2 Hz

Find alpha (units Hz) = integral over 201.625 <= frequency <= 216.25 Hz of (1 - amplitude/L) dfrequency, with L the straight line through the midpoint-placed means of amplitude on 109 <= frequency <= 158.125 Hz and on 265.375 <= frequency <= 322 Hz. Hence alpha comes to 7.3 Hz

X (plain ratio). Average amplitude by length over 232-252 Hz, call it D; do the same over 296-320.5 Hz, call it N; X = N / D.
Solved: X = 1.26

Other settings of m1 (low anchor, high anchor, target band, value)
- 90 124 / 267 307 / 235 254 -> 1.6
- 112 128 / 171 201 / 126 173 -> 6.4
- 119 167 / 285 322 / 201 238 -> 9.2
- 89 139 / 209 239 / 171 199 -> 5.3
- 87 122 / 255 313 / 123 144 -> 2.7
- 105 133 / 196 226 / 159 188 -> 5.3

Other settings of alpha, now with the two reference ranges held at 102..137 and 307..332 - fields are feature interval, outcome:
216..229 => 2.5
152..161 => 3.8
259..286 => -1.8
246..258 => -0.2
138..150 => 1.3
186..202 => 5.2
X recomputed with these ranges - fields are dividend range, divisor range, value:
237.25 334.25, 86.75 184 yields 1.81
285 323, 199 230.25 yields 1.96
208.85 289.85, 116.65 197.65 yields 1.62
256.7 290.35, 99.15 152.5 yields 1.64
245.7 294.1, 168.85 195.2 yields 1.91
